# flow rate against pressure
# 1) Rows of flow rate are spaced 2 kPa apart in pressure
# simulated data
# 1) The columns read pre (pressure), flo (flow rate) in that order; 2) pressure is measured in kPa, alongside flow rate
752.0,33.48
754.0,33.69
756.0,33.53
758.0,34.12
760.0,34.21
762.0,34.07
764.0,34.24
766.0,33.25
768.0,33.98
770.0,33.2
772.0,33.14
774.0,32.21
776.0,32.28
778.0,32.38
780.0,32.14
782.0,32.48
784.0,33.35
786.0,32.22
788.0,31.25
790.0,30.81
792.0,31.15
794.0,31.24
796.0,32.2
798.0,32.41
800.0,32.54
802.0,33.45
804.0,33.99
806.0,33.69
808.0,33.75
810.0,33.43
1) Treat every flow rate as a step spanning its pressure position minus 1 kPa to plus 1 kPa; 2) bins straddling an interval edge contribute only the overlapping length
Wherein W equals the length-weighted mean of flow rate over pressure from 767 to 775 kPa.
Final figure 33.1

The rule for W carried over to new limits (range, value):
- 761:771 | 33.7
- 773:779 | 32.3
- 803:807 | 33.8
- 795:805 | 32.9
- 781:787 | 32.7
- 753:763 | 33.9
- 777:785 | 32.6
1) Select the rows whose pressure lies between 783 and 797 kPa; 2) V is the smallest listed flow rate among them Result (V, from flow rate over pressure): 30.81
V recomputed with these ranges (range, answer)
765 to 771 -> 33.2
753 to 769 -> 33.25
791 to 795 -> 31.15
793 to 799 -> 31.24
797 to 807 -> 32.41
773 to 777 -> 32.21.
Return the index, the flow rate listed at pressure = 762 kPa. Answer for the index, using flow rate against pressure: 34.07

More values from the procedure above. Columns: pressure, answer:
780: 32.14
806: 33.69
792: 31.15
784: 33.35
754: 33.69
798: 32.41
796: 32.2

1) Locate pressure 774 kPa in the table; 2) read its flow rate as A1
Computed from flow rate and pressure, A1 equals 32.21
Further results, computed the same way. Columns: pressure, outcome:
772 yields 33.14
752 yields 33.48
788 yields 31.25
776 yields 32.28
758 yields 34.12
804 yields 33.99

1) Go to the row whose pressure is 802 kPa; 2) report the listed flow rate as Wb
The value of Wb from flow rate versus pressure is 33.45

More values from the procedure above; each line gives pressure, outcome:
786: 32.22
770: 33.2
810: 33.43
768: 33.98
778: 32.38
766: 33.25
